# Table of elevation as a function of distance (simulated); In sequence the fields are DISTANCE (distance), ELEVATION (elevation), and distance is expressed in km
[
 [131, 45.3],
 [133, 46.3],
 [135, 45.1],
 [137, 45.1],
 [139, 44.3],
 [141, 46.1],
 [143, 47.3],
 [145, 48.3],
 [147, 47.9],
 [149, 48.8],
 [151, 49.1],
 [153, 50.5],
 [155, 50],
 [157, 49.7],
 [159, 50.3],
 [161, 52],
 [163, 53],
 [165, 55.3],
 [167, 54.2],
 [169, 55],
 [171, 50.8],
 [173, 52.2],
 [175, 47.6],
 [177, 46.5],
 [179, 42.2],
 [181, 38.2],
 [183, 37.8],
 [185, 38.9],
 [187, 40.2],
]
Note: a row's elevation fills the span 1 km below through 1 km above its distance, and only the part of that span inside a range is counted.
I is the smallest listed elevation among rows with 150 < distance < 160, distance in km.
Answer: 49.1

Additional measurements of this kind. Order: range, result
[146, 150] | 47.9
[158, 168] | 50.3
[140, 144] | 46.1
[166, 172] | 50.8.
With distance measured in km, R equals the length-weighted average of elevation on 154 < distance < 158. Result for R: 49.9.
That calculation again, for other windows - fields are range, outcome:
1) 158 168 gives 53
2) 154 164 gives 51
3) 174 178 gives 47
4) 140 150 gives 47.7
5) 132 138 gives 45.5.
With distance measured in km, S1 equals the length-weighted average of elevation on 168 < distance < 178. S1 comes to 50.4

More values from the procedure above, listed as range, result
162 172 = 53.7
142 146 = 47.8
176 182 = 42.3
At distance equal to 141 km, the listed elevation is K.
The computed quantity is 46.1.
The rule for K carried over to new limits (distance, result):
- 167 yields 54.2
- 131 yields 45.3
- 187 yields 40.2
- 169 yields 55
